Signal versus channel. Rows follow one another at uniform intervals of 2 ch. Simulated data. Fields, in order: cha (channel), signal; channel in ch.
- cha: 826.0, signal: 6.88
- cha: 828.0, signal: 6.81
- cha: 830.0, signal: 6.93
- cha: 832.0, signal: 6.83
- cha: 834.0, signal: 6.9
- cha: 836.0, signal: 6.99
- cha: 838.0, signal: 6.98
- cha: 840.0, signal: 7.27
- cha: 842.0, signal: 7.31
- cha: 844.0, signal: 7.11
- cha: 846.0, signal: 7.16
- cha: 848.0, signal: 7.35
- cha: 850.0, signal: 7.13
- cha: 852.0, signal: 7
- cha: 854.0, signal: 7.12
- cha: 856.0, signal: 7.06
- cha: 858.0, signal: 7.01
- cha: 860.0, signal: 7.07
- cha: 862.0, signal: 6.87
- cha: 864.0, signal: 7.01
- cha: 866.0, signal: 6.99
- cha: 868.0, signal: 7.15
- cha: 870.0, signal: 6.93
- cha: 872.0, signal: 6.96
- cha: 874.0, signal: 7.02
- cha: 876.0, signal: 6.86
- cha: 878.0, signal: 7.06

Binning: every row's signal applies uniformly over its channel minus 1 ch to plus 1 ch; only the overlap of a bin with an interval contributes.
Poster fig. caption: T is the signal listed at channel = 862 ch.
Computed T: 6.87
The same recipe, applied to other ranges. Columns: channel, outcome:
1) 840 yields 7.27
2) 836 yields 6.99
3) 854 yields 7.12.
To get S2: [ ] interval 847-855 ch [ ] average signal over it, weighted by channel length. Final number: 7.15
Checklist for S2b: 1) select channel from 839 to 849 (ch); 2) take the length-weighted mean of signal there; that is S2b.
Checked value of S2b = 7.24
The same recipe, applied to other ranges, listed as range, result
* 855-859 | 7.04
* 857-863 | 6.98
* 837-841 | 7.12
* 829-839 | 6.93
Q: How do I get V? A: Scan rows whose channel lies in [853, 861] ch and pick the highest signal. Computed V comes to 7.12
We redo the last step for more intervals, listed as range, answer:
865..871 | 7.15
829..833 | 6.93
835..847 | 7.31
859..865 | 7.07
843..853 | 7.35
